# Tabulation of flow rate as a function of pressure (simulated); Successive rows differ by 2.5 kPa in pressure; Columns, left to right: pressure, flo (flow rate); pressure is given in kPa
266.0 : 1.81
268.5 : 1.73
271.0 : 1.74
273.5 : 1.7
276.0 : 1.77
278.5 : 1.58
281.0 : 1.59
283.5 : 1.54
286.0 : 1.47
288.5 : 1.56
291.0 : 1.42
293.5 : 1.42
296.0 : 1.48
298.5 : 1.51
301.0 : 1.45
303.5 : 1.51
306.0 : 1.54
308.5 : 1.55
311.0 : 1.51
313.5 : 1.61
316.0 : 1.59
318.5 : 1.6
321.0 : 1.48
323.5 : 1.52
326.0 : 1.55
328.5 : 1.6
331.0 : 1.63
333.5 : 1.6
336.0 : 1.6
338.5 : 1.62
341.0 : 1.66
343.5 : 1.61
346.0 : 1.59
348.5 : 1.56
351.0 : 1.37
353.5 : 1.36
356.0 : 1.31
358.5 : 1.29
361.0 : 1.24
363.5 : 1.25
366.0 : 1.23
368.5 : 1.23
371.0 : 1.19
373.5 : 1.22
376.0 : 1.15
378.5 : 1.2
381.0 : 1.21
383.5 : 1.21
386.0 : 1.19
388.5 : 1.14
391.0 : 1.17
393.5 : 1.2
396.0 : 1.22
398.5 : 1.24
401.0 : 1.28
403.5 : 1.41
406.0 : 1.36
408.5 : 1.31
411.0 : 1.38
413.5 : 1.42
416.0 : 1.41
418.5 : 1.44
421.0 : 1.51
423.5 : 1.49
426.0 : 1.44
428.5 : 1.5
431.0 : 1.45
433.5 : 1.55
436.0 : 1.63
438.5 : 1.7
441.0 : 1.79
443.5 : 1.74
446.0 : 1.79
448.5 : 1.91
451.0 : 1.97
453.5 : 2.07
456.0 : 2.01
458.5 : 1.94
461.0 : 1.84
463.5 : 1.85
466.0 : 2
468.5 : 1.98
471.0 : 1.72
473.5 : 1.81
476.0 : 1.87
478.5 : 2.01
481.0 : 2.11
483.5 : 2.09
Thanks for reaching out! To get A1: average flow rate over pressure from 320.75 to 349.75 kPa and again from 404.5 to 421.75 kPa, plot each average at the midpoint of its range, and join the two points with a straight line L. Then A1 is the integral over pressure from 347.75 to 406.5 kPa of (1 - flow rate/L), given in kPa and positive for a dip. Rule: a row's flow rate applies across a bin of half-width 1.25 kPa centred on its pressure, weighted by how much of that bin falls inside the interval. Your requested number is 9.2 kPa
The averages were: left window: 1.59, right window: 1.4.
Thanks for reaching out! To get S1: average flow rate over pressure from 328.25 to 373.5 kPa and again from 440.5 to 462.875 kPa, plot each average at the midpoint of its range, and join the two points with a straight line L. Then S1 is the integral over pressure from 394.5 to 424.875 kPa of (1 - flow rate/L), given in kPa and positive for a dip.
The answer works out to 5.9 kPa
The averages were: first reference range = 1.43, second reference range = 1.9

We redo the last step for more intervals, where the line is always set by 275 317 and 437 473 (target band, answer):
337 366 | 3.8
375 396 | 6.6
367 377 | 2.9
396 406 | 2.6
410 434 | 4.6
